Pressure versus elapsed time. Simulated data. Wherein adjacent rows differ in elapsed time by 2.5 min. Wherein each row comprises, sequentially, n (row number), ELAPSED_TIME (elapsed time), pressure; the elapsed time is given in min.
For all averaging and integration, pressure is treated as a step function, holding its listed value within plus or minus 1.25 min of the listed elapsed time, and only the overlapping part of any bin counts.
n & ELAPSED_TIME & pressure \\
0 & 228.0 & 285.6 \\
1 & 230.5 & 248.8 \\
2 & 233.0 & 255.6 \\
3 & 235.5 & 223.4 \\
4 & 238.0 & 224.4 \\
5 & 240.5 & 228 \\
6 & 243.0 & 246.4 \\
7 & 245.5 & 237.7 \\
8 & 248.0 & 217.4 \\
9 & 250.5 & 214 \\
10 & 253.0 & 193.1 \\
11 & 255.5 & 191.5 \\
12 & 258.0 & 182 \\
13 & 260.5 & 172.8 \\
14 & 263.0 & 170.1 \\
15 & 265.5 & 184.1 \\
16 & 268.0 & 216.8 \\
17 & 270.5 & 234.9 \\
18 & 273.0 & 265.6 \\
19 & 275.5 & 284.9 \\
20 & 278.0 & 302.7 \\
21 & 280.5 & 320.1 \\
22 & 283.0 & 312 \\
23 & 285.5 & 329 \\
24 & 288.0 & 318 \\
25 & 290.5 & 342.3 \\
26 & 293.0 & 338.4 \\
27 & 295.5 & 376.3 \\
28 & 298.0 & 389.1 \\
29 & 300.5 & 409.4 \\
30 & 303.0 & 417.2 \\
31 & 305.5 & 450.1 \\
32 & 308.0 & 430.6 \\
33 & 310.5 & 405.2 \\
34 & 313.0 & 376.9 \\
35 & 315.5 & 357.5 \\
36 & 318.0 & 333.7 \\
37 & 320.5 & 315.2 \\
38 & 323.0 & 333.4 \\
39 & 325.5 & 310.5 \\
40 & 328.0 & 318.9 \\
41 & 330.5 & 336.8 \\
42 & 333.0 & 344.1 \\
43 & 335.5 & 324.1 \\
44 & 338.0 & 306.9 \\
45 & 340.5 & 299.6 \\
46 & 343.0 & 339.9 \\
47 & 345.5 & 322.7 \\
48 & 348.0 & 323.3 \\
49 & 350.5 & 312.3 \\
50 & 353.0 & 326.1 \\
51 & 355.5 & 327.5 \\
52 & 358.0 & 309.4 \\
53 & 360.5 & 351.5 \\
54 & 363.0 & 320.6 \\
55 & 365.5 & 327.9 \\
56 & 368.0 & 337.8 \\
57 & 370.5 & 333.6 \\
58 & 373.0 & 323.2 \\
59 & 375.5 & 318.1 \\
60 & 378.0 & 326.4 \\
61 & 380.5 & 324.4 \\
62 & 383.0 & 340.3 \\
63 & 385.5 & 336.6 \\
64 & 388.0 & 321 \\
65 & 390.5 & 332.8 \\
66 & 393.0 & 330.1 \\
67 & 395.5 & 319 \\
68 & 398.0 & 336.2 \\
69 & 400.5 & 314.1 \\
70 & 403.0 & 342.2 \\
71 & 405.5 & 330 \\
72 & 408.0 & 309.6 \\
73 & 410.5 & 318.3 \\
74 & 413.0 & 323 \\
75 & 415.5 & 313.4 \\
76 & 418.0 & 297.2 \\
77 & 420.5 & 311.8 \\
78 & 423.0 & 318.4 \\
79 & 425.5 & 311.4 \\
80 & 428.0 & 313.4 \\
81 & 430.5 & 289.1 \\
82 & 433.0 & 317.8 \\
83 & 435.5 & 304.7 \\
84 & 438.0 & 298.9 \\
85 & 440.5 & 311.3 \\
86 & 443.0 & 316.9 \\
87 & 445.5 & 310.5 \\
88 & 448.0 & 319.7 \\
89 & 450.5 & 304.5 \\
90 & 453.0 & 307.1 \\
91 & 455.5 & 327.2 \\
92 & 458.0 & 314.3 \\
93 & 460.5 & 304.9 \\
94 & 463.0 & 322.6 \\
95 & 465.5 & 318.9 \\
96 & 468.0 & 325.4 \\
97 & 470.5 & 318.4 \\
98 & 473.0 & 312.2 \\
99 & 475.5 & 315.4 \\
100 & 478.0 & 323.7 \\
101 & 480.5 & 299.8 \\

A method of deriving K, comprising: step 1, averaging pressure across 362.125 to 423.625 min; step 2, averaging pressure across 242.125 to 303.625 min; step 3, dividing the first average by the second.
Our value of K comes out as 1.19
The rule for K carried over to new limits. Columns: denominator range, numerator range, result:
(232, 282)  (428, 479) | 1.37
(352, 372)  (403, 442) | 0.95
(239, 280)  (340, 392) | 1.46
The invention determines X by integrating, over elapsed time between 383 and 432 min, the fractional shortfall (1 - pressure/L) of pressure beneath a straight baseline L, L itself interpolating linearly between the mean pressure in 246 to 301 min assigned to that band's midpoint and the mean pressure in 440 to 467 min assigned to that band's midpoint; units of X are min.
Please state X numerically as -2.8 min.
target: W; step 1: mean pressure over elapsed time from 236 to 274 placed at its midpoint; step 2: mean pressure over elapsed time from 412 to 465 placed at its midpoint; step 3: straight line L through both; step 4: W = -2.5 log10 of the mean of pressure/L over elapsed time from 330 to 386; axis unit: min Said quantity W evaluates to -0.22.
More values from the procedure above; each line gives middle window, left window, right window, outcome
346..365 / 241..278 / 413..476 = -0.211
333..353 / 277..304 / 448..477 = 0.063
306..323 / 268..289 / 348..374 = -0.207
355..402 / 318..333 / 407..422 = -0.035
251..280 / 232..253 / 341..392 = 0.126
